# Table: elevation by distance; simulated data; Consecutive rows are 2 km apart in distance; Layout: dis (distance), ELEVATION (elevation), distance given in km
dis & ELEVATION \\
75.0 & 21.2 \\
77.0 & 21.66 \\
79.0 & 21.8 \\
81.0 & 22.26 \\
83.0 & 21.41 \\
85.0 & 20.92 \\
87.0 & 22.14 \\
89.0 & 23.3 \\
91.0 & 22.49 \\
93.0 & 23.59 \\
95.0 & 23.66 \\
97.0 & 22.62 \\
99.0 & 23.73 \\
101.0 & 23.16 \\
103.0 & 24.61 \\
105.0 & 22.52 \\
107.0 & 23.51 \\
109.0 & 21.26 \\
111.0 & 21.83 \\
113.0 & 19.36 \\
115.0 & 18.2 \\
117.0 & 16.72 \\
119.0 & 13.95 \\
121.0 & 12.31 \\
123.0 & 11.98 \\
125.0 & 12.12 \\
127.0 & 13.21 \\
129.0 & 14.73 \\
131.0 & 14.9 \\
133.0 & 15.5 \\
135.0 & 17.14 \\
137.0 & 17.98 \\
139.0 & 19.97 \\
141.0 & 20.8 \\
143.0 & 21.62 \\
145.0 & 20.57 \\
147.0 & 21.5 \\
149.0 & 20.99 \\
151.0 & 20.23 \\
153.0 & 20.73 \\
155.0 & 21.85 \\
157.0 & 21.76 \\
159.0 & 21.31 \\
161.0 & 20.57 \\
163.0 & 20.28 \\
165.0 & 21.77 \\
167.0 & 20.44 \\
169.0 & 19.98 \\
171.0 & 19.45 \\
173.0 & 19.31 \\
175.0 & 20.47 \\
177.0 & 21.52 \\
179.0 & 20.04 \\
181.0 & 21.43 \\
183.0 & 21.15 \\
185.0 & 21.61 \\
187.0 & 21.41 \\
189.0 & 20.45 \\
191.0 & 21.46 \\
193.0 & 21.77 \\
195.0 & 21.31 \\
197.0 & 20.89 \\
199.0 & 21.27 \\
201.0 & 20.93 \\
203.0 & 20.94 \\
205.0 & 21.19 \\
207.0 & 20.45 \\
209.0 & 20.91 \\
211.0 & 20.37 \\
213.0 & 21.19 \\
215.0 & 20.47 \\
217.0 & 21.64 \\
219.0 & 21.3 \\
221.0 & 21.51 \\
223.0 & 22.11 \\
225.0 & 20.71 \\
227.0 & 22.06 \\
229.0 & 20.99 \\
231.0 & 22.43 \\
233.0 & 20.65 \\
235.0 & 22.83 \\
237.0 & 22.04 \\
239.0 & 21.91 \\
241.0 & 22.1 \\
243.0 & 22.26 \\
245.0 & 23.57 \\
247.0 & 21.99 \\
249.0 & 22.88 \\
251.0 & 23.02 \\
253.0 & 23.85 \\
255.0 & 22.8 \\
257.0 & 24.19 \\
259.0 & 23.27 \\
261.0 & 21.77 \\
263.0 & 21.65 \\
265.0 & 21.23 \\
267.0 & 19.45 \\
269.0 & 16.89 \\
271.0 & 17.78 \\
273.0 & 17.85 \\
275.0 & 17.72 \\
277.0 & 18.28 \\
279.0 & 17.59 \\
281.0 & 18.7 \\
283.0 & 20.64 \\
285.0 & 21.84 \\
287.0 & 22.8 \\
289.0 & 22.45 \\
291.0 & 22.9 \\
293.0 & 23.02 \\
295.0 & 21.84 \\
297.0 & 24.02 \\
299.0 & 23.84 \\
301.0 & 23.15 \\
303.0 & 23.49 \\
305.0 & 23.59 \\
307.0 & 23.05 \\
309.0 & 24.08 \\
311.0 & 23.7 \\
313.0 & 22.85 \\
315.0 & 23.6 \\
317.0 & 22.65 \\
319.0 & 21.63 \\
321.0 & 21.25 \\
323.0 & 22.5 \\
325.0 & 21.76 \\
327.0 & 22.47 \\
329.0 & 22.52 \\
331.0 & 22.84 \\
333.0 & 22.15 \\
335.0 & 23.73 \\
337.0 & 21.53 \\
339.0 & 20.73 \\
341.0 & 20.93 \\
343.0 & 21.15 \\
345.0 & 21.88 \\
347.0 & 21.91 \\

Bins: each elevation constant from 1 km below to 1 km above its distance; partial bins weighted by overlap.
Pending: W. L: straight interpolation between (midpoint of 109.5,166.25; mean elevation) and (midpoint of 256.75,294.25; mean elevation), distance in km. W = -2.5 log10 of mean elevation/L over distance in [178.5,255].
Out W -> -0.11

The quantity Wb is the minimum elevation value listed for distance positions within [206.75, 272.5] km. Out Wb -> 16.89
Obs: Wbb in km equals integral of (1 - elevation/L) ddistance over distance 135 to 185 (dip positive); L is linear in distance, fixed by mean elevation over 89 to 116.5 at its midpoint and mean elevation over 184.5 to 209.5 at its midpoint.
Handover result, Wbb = 2.2 km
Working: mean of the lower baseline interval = 22.3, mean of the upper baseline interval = 21.1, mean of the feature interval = 20.6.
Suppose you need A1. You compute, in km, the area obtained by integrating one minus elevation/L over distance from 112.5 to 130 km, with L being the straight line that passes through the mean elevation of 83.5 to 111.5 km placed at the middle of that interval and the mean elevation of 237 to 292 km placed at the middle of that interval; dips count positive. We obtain 6.2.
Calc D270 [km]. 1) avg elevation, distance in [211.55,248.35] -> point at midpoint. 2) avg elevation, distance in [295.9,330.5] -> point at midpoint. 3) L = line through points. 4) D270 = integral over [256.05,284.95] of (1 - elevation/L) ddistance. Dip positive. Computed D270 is 3.2 km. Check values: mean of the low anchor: 21.8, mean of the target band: 19.8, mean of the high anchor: 22.9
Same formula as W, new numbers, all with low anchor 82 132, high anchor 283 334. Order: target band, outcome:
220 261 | -0.03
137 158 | -0.04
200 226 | 0.01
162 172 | 0.01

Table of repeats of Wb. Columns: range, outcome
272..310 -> 17.59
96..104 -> 22.62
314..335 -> 21.25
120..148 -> 11.98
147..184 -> 19.31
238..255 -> 21.91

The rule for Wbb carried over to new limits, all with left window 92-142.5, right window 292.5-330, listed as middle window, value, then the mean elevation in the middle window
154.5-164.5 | -0.7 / 21.1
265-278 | 2.2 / 18.2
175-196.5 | -1.0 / 21.2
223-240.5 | -0.4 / 21.7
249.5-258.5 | -0.7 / 23.4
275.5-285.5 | 1.4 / 19.2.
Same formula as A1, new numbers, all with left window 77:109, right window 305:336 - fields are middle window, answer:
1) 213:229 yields 0.96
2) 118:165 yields 9.40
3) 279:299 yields 0.75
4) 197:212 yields 1.22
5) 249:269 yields 0.55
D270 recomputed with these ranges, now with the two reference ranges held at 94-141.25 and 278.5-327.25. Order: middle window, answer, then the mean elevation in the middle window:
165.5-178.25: -0.4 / 20.3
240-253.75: -1.0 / 22.8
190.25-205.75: -0.8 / 21.2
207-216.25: -0.1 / 20.7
